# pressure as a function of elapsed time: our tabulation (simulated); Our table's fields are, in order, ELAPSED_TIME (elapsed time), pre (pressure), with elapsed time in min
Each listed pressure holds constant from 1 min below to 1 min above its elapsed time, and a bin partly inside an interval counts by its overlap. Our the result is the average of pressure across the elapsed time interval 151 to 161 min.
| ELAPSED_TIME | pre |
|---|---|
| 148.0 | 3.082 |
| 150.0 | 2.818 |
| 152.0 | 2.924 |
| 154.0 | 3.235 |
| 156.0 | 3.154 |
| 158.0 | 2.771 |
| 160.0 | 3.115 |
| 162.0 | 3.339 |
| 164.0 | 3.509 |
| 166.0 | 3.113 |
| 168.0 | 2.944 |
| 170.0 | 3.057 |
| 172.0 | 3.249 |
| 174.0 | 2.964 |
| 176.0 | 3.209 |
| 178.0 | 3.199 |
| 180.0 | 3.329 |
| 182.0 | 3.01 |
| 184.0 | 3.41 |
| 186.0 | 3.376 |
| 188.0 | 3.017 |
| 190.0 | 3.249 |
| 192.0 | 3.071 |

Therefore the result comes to 3.04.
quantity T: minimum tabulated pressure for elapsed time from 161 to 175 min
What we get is 2.944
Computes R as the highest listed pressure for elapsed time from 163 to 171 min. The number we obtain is 3.509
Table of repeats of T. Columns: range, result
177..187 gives 3.01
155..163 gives 2.771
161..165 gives 3.339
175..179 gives 3.199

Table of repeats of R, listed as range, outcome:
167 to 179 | 3.249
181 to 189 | 3.41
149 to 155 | 3.235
